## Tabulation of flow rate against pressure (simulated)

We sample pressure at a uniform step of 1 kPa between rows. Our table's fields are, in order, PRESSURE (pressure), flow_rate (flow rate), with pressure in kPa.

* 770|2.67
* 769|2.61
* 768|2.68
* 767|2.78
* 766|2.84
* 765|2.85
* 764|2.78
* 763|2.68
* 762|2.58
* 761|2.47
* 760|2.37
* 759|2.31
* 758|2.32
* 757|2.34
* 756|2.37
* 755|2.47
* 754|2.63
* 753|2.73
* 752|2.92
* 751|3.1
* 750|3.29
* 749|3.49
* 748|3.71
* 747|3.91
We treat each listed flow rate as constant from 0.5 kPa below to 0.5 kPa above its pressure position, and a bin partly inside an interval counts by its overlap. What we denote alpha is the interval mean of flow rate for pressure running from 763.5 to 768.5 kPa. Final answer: 2.79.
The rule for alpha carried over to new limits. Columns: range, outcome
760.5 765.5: 2.67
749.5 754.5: 2.93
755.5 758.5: 2.34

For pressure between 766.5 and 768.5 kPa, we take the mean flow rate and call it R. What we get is 2.73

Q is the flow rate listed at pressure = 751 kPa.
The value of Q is 3.1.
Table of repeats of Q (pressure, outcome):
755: 2.47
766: 2.84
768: 2.68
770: 2.67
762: 2.58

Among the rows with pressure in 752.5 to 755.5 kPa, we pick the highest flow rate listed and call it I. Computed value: 2.73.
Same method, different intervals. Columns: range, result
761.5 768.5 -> 2.85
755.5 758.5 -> 2.37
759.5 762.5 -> 2.58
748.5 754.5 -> 3.49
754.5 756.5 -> 2.47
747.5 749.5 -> 3.71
